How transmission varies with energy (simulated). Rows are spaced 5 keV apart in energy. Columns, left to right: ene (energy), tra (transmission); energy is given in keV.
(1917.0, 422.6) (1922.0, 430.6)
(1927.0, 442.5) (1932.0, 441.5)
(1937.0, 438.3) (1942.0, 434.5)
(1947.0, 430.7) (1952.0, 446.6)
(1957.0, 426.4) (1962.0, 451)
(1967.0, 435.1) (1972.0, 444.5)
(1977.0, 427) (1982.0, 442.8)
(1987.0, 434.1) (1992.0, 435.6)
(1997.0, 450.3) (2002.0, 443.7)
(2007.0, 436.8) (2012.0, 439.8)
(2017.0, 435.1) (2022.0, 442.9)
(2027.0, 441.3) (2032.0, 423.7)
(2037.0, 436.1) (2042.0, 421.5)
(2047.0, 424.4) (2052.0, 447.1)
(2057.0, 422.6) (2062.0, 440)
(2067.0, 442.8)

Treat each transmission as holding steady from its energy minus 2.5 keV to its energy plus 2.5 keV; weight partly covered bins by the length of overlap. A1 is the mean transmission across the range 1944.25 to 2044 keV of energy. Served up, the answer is 437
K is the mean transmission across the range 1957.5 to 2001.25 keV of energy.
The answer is 440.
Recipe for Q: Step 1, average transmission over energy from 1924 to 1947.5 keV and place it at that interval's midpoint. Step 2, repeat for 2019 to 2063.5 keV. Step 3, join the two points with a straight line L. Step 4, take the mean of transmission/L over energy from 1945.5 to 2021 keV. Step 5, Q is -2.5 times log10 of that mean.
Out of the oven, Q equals -0.01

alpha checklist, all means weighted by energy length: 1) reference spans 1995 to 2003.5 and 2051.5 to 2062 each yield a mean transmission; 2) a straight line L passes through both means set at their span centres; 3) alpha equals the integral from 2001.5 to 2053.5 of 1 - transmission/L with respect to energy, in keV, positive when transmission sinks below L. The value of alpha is 0.6 keV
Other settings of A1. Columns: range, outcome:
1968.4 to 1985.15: 438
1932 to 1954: 438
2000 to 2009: 440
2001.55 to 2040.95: 437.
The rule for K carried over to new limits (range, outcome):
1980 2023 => 440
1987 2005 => 442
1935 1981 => 437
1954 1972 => 439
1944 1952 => 436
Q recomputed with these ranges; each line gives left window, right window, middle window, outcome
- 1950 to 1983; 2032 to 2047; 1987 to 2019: -0.02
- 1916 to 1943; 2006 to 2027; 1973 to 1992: 0.01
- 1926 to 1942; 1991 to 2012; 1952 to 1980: 0.01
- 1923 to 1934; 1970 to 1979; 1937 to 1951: 0.01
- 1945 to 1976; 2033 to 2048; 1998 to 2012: -0.02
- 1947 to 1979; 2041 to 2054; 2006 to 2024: -0.01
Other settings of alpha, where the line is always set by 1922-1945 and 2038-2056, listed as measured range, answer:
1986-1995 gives 0.0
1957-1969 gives -0.1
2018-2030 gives -0.2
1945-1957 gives 0.0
